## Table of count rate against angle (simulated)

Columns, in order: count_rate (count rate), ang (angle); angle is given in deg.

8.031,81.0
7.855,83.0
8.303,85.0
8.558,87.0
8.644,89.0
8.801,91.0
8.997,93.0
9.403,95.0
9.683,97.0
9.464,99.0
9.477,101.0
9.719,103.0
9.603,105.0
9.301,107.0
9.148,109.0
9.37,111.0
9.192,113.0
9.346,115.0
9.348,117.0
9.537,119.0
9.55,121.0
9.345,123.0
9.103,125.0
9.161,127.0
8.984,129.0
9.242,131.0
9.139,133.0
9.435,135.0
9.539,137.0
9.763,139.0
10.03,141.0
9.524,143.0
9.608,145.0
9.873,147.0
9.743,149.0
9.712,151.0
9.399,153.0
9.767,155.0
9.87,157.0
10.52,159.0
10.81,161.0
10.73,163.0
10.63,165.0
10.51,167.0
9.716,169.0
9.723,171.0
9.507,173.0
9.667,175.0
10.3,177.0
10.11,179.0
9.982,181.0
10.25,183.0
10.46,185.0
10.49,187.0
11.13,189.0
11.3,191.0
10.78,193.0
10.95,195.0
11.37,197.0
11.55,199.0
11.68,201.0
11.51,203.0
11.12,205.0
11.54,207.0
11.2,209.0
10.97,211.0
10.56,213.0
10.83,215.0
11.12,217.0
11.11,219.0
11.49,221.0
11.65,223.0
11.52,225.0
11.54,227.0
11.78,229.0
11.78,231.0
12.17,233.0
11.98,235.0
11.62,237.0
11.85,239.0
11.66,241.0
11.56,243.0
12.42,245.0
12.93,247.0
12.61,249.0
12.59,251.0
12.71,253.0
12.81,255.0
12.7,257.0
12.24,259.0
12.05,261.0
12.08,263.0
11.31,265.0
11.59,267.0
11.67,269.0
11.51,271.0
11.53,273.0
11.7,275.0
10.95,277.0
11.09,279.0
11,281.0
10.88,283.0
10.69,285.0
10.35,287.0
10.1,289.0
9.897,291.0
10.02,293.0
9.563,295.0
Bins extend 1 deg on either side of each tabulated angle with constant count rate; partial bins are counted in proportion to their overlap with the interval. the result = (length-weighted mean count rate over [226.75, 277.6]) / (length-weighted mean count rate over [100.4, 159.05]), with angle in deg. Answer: 1.26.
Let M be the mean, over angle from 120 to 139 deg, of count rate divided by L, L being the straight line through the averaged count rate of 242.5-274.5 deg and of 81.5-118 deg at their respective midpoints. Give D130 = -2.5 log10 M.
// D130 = 0.04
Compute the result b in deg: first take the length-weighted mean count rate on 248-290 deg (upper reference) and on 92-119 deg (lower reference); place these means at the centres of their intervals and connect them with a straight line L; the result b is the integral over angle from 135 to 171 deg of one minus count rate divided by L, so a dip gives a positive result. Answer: 0.3 deg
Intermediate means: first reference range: 9.39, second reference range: 11.6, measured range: 9.96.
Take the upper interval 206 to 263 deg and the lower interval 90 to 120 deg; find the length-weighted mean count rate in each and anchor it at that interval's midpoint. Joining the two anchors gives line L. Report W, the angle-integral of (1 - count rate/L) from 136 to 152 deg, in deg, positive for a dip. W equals 0.6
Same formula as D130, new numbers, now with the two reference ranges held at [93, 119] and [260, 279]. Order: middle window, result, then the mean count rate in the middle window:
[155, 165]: -0.03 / 10.4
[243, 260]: -0.11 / 12.6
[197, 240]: -0.05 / 11.5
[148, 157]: 0.04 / 9.68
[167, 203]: -0.01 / 10.6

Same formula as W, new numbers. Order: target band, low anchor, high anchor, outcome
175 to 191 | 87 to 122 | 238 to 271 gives 0.6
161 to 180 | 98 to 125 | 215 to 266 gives 0.8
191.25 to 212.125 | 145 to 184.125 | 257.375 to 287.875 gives -1.5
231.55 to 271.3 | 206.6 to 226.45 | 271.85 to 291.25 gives -3.9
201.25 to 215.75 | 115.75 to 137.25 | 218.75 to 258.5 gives 0.2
